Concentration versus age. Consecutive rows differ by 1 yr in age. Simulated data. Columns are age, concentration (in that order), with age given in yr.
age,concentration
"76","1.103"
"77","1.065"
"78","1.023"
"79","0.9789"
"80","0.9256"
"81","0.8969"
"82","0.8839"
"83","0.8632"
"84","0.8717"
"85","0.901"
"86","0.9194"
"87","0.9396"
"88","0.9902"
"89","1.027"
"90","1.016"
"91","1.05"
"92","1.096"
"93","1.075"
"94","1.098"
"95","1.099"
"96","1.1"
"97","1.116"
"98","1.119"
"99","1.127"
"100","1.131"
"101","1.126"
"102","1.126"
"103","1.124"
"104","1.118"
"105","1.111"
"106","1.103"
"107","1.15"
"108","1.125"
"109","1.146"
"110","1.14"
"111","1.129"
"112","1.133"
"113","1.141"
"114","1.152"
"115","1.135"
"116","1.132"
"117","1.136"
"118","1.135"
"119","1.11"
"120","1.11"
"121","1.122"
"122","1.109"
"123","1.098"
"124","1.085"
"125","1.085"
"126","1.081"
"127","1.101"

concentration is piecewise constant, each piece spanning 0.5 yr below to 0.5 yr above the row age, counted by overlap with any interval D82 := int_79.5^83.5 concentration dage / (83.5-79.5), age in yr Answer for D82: 0.892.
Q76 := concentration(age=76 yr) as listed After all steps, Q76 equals 1.103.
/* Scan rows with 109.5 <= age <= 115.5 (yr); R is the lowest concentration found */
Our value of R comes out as 1.129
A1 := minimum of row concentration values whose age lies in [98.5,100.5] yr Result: 1.127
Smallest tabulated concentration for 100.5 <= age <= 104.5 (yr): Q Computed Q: 1.118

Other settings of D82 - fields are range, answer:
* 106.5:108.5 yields 1.14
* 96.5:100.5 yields 1.12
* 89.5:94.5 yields 1.07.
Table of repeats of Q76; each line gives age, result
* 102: 1.126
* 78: 1.023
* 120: 1.11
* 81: 0.8969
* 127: 1.101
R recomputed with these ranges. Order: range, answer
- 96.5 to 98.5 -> 1.116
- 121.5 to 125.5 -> 1.085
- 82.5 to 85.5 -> 0.8632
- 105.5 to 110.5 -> 1.103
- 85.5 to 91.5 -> 0.9194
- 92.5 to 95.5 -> 1.075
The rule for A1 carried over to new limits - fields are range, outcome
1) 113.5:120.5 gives 1.11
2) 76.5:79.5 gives 0.9789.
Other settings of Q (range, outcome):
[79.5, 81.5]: 0.8969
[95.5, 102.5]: 1.1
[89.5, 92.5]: 1.016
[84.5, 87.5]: 0.901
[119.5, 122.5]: 1.109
